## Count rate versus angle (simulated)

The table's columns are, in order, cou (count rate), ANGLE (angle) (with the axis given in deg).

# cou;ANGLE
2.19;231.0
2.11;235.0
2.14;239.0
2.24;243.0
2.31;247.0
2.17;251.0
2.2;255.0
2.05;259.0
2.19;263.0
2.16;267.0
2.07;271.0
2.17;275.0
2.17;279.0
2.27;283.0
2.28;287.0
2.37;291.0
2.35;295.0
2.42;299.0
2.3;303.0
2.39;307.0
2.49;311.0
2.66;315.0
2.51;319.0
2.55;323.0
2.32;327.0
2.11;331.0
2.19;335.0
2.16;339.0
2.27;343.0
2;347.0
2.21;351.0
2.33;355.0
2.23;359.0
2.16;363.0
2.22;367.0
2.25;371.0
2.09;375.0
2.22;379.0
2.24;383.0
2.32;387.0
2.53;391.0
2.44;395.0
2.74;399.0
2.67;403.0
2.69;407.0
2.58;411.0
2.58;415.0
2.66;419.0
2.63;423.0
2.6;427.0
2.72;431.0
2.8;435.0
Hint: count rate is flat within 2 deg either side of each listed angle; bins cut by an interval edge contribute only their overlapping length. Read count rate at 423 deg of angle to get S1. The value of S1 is 2.63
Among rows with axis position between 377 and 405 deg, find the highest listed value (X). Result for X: 2.74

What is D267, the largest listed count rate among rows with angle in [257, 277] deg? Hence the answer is 2.19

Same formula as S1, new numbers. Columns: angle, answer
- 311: 2.49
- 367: 2.22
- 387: 2.32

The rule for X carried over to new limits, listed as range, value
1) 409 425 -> 2.66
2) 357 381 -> 2.25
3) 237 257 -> 2.31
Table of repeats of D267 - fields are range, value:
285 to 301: 2.42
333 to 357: 2.33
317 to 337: 2.55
